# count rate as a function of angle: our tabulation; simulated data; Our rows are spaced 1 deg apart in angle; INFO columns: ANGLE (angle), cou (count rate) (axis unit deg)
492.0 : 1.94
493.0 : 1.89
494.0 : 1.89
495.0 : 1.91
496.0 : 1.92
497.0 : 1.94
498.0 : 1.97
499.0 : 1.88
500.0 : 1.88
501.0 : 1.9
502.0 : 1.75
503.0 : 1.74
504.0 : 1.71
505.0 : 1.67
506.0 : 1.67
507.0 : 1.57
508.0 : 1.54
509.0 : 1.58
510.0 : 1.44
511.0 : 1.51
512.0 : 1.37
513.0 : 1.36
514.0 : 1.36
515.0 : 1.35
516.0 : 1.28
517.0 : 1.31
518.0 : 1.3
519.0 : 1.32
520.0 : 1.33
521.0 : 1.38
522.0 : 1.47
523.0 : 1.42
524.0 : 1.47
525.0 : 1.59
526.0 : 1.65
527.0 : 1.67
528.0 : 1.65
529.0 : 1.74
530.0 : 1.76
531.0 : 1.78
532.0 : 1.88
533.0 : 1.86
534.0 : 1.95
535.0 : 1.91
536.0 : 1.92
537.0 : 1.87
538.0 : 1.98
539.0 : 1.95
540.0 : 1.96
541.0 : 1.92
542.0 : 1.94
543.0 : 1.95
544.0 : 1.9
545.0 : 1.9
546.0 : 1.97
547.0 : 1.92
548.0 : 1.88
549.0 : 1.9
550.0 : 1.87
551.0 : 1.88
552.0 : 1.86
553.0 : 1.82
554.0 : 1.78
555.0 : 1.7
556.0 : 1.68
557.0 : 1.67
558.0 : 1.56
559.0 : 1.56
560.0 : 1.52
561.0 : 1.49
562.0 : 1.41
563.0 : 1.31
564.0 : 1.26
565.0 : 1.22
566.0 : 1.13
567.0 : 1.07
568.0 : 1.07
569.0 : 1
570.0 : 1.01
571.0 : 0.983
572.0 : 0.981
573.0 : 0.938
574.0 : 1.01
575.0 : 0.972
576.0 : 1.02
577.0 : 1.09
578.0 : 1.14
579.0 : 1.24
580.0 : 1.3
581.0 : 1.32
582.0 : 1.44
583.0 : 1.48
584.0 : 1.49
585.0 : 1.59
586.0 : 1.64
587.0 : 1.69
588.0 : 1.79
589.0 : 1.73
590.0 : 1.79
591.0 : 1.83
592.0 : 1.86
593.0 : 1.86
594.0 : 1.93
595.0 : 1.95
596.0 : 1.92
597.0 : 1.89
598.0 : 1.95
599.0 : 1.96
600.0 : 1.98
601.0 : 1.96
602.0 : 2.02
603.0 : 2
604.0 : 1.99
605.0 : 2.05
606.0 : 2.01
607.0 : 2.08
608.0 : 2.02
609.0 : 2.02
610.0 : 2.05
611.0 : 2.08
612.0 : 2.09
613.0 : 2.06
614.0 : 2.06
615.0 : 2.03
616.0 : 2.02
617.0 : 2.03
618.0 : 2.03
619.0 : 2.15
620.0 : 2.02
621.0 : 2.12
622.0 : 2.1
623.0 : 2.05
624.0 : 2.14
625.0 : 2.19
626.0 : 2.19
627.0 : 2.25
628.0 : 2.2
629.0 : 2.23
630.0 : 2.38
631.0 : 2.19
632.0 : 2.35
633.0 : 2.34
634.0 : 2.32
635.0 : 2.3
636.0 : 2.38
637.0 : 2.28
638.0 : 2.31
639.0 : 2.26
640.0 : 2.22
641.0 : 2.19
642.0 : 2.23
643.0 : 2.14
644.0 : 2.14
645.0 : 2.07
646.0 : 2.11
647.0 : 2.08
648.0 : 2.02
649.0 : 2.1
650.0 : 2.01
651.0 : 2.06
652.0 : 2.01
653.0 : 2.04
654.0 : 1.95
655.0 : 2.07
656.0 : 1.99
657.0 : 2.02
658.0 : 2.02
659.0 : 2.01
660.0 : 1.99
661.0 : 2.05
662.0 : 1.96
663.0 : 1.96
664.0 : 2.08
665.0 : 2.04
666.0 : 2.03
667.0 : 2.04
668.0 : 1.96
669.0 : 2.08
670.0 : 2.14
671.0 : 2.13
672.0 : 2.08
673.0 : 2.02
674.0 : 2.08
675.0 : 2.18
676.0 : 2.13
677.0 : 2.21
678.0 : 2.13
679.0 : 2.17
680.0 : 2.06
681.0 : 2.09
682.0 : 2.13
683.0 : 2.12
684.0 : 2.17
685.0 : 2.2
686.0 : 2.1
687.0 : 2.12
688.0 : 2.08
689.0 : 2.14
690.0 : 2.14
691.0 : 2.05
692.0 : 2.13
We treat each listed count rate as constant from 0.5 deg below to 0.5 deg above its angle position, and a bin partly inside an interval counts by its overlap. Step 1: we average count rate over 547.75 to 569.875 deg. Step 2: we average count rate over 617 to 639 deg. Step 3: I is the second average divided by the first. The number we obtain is 1.46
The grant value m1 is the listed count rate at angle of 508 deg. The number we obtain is 1.54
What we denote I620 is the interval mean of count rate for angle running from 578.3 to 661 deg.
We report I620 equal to 2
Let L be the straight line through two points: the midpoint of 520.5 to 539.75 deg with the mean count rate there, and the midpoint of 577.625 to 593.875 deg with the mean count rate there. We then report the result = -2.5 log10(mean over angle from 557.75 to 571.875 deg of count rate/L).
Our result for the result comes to 0.30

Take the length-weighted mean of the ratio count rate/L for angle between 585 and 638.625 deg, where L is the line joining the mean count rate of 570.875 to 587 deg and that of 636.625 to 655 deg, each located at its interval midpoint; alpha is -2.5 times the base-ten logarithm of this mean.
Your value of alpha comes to -0.22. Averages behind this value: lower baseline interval 1.25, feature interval 2.05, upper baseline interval 2.12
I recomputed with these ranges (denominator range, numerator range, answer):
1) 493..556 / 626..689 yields 1.24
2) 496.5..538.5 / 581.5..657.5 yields 1.24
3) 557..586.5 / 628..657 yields 1.73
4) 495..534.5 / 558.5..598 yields 0.88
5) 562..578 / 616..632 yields 1.99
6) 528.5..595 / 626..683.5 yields 1.34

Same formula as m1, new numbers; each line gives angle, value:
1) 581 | 1.32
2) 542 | 1.94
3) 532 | 1.88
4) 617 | 2.03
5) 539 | 1.95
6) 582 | 1.44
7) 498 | 1.97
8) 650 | 2.01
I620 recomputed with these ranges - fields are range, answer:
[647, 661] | 2.03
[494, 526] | 1.58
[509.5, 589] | 1.53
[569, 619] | 1.7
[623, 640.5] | 2.26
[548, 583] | 1.37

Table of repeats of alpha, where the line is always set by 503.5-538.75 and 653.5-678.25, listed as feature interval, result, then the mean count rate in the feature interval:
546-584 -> 0.23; 1.4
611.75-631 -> -0.11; 2.13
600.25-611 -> -0.09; 2.02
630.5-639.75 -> -0.18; 2.3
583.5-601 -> 0.00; 1.82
